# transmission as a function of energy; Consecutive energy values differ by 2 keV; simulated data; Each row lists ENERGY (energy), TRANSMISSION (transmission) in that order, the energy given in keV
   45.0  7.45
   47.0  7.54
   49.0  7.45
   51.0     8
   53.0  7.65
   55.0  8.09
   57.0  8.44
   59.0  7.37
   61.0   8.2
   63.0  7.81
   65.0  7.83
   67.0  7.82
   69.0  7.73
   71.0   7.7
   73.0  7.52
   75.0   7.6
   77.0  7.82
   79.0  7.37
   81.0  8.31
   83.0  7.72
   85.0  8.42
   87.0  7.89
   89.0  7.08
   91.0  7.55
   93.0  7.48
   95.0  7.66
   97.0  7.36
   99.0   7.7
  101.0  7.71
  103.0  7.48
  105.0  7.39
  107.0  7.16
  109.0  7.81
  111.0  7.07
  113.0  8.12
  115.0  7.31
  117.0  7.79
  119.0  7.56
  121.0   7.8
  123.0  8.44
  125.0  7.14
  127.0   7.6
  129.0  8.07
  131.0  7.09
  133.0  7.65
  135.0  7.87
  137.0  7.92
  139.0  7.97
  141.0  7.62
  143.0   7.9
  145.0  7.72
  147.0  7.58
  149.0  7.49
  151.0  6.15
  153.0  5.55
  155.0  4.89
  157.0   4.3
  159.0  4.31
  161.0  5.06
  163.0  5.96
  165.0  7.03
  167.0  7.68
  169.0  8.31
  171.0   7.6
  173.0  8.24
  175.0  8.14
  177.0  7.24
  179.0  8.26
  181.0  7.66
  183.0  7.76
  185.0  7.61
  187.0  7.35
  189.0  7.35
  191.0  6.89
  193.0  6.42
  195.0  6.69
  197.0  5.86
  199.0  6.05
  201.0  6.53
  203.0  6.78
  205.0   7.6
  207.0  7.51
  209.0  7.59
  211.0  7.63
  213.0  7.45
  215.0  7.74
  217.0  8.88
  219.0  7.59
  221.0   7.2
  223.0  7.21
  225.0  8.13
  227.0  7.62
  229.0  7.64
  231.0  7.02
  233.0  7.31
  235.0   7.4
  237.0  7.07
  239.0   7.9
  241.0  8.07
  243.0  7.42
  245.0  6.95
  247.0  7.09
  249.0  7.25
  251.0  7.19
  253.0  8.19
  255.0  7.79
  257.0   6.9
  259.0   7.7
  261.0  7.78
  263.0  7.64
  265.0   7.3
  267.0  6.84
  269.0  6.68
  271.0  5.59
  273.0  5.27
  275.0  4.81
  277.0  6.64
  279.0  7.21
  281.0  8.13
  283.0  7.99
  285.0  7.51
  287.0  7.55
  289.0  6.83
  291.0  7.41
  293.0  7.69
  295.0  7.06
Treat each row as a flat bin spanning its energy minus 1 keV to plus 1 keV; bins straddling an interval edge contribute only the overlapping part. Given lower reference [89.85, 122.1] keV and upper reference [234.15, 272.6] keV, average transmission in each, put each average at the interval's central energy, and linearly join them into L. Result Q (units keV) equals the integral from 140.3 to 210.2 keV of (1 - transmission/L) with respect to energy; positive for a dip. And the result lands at 4.6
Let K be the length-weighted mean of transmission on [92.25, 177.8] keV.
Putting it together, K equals 7.25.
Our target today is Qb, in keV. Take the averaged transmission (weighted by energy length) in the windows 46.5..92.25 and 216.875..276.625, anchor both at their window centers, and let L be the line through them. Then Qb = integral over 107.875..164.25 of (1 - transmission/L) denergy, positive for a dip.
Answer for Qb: 3.81 keV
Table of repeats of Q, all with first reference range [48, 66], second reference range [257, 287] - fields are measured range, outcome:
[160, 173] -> 0.64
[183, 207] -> 1.27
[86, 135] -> 0.36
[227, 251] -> -0.95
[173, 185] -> -0.78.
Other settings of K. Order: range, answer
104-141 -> 7.65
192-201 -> 6.29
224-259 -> 7.47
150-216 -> 6.88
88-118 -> 7.51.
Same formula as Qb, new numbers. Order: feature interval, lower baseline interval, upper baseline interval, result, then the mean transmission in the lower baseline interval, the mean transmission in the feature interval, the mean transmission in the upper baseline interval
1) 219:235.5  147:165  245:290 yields -2.2 keV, 5.67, 7.45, 7.08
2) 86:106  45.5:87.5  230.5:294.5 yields 0.5 keV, 7.82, 7.53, 7.19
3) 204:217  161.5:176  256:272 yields -0.7 keV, 7.48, 7.69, 7.05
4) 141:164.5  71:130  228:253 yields 4.3 keV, 7.65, 6.17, 7.39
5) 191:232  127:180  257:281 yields -2.0 keV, 7.07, 7.25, 6.75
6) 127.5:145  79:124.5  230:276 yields -0.5 keV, 7.66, 7.75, 7.09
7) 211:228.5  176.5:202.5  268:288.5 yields -2.0 keV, 7.04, 7.72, 6.74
